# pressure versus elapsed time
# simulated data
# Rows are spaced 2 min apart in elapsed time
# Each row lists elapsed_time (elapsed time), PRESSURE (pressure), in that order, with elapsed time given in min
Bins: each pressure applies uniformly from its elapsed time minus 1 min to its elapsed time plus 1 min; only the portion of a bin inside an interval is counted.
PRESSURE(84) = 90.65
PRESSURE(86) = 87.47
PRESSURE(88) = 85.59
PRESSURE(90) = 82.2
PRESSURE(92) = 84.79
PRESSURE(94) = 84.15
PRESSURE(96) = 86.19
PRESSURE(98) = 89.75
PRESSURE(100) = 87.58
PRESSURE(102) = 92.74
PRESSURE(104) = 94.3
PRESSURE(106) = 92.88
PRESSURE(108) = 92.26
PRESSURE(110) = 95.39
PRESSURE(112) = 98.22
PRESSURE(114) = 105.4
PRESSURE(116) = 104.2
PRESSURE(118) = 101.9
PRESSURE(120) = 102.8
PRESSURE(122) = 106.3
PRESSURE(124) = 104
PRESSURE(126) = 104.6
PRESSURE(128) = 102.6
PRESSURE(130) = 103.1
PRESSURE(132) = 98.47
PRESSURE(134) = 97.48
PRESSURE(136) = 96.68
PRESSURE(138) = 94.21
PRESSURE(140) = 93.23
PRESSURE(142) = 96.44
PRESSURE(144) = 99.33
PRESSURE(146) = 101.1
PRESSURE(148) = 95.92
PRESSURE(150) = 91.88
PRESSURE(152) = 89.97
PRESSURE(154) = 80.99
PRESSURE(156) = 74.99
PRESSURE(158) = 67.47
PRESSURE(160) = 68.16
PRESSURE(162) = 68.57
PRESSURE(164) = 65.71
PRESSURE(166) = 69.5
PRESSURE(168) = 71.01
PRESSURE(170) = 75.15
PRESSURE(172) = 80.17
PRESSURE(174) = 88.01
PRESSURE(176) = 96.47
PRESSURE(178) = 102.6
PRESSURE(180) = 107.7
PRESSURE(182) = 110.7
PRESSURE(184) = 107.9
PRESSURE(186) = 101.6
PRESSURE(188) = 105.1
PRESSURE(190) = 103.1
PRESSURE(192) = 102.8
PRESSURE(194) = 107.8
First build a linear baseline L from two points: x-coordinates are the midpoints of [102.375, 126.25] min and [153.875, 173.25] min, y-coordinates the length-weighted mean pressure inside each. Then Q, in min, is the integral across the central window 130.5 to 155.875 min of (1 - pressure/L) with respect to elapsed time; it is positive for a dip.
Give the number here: -3.2 min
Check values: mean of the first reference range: 99.9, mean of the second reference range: 72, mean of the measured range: 94.1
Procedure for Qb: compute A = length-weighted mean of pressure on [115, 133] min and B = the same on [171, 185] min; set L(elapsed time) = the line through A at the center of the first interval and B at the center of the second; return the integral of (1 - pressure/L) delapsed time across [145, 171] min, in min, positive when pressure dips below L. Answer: 5.7 min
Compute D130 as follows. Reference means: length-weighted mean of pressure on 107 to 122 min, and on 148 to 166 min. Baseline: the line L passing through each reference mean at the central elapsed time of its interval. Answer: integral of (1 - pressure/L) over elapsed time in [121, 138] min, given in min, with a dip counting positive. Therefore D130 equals -1.7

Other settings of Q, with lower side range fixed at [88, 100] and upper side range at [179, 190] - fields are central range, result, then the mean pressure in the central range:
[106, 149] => -2.95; 99.5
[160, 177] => 4.37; 76.3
